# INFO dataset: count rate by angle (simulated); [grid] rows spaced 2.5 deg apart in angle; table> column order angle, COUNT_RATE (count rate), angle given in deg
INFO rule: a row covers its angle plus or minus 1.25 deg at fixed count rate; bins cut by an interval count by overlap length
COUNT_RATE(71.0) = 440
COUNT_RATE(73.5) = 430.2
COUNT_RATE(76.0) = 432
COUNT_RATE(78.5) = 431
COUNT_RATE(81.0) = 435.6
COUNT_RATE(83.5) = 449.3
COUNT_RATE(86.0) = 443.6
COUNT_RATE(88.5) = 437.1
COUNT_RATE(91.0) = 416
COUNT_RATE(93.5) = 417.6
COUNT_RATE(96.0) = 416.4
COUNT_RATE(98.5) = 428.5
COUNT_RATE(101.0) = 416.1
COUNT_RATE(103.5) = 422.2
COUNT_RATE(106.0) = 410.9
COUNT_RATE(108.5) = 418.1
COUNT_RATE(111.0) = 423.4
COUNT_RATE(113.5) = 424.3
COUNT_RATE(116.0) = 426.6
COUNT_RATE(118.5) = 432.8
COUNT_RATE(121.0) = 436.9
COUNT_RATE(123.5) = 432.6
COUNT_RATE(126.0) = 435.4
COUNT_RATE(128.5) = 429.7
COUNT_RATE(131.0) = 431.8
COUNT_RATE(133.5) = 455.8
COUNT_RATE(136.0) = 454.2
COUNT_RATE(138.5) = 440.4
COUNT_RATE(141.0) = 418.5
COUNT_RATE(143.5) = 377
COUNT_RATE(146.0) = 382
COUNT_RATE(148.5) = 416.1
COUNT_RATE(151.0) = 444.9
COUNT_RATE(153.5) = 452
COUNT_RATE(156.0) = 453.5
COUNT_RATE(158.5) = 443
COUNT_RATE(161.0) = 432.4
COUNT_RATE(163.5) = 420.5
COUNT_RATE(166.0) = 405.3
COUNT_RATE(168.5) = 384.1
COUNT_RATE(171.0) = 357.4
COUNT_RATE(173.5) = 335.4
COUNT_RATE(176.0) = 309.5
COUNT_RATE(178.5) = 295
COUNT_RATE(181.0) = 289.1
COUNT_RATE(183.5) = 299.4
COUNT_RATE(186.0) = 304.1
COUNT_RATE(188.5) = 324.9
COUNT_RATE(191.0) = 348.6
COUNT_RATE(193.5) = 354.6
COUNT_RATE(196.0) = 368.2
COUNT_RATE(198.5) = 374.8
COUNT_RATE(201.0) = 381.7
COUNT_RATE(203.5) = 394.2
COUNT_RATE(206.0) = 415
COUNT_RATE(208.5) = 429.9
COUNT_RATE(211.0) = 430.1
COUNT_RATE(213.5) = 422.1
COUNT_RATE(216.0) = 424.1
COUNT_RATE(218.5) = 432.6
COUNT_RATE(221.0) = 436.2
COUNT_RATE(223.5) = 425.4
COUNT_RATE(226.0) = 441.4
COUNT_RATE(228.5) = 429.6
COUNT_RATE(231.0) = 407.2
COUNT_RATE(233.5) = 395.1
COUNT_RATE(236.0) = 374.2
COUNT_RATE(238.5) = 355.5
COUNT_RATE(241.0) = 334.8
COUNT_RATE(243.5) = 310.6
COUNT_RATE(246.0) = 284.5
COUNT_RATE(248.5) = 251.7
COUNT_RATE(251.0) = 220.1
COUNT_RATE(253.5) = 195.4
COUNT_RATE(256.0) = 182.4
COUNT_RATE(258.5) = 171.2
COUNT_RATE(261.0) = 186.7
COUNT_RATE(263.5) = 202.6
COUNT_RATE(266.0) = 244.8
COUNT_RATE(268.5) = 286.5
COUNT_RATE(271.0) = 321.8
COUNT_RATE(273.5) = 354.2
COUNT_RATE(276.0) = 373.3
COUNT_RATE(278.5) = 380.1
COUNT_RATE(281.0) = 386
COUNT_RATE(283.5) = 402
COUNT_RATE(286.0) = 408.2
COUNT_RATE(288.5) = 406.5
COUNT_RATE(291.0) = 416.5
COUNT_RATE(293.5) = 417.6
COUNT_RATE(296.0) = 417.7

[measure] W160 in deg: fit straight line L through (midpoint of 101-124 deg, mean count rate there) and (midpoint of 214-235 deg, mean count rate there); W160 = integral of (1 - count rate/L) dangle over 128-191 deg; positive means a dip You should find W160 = 5.2 deg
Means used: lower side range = 425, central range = 389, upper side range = 423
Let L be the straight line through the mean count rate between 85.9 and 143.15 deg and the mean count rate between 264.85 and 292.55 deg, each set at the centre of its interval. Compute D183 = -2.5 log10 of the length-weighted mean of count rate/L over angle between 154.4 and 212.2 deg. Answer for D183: 0.08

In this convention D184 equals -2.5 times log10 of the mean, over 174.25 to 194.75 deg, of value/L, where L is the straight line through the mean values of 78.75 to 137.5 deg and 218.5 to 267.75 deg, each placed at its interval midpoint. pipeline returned 0.15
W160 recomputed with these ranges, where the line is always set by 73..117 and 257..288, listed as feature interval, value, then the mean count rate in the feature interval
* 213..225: -2.9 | 429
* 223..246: -2.9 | 379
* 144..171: -2.3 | 419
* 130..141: -1.2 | 443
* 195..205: -0.6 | 381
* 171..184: 2.2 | 311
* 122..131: -0.6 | 433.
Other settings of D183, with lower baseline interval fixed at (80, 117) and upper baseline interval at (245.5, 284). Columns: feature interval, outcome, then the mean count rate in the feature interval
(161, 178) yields -0.02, 370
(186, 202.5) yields -0.05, 355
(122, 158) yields -0.11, 431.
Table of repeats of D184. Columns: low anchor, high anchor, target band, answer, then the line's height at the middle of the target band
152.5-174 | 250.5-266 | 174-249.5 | -0.25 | 301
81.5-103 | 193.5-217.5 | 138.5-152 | 0.02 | 416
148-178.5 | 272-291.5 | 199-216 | -0.04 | 396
